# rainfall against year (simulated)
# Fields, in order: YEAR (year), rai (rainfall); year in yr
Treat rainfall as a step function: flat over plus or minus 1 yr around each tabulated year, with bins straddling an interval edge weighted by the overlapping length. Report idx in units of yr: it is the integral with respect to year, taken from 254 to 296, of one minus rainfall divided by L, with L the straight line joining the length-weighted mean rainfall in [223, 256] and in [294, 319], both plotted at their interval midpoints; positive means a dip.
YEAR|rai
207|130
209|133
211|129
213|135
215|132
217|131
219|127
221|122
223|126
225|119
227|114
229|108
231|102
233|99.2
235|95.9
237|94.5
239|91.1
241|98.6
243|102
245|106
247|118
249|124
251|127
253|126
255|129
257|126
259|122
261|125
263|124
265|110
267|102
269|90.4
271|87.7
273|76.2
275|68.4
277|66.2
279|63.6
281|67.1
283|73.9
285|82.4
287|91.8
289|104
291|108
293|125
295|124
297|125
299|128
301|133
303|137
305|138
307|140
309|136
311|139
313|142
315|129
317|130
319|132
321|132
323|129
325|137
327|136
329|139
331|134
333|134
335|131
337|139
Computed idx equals 8.1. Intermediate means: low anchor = 110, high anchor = 133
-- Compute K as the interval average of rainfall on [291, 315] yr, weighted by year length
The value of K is 132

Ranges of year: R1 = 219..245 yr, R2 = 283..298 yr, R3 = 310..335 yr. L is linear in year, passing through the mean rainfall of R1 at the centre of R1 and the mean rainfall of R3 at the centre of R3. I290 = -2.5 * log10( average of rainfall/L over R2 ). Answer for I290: 0.17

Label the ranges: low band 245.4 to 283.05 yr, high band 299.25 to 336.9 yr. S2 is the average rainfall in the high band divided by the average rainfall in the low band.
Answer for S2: 1.3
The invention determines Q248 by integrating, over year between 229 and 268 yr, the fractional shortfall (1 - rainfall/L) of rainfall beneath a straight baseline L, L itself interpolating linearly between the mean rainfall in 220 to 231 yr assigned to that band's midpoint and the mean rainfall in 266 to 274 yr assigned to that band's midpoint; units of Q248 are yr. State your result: -4.0 yr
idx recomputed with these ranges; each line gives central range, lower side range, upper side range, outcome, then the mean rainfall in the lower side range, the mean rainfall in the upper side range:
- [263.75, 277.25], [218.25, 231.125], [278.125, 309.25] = 3.0 yr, 118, 111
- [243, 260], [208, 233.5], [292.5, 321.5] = 0.6 yr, 122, 133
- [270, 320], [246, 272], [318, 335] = 6.5 yr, 116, 134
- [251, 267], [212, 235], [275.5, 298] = -2.7 yr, 119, 93.2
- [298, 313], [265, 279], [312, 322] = -2.0 yr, 82.5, 133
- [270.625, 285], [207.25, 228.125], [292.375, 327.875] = 6.5 yr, 127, 133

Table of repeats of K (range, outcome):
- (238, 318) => 111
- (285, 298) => 111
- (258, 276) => 101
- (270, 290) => 78.1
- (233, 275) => 108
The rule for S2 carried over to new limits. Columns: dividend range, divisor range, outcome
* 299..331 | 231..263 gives 1.20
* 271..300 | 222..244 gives 0.89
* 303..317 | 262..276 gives 1.45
